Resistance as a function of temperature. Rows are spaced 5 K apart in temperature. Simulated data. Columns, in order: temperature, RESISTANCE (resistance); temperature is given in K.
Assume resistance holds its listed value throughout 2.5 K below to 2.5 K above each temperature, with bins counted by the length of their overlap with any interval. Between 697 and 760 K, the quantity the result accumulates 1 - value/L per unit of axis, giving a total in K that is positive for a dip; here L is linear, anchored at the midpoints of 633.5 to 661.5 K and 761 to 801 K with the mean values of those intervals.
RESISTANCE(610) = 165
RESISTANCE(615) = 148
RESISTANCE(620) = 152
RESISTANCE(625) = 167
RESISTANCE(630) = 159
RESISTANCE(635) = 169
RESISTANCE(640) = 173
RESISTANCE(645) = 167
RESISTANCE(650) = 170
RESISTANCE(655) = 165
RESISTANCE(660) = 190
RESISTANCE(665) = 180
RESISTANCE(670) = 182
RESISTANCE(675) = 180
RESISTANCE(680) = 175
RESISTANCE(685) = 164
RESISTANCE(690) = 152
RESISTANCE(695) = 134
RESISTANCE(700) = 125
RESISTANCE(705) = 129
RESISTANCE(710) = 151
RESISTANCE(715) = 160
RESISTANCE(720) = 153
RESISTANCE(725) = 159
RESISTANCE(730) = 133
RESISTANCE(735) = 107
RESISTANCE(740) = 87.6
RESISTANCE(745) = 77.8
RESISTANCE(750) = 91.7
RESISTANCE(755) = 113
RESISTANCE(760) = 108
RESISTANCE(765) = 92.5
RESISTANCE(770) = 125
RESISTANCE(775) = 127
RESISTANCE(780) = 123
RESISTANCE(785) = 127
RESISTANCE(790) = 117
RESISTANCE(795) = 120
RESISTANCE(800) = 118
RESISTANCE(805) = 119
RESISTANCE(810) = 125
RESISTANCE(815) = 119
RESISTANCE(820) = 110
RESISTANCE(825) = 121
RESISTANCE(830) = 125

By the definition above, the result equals 7.5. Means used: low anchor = 172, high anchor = 118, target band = 123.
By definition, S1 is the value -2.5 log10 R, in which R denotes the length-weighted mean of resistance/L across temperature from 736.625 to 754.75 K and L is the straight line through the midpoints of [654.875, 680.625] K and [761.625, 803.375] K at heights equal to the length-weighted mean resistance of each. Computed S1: 0.46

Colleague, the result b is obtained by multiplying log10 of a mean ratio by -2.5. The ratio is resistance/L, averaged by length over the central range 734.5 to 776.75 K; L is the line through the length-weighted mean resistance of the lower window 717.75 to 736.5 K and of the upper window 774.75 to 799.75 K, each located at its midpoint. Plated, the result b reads 0.26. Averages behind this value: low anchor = 139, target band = 103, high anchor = 122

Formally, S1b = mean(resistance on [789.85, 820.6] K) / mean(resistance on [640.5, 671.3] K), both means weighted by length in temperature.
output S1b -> 0.7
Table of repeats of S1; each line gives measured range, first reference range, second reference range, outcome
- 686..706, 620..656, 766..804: 0.08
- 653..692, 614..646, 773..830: -0.14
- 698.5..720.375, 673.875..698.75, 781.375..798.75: 0.05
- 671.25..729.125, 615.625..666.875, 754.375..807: -0.04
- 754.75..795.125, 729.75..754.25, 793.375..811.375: -0.07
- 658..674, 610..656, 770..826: -0.18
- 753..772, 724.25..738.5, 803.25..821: 0.14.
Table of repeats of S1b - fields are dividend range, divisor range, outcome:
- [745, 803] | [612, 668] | 0.68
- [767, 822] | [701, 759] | 0.98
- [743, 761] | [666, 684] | 0.55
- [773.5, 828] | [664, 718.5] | 0.77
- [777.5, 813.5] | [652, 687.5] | 0.69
